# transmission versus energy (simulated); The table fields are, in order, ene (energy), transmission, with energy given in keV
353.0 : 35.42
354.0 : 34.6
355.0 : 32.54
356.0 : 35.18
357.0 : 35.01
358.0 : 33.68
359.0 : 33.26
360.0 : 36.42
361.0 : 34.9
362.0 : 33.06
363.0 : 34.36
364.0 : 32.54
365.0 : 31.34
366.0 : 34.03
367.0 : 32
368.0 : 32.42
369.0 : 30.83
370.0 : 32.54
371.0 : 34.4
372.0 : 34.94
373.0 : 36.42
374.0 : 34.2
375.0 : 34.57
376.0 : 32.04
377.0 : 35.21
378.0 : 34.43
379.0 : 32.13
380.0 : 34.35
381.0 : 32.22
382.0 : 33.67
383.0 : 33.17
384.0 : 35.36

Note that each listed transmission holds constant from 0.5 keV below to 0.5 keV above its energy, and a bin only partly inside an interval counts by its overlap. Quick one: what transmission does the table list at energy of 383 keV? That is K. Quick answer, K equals 33.17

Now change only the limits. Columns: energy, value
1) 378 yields 34.43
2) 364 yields 32.54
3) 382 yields 33.67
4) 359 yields 33.26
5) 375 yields 34.57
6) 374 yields 34.2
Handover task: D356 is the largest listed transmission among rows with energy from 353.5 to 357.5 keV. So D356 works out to 35.18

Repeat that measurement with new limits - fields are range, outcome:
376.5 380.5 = 35.21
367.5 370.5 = 32.54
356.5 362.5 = 36.42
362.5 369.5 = 34.36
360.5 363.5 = 34.9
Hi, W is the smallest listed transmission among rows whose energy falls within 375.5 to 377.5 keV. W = 32.04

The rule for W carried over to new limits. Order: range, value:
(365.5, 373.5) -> 30.83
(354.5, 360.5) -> 32.54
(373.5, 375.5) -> 34.2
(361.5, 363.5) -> 33.06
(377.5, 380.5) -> 32.13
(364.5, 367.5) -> 31.34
